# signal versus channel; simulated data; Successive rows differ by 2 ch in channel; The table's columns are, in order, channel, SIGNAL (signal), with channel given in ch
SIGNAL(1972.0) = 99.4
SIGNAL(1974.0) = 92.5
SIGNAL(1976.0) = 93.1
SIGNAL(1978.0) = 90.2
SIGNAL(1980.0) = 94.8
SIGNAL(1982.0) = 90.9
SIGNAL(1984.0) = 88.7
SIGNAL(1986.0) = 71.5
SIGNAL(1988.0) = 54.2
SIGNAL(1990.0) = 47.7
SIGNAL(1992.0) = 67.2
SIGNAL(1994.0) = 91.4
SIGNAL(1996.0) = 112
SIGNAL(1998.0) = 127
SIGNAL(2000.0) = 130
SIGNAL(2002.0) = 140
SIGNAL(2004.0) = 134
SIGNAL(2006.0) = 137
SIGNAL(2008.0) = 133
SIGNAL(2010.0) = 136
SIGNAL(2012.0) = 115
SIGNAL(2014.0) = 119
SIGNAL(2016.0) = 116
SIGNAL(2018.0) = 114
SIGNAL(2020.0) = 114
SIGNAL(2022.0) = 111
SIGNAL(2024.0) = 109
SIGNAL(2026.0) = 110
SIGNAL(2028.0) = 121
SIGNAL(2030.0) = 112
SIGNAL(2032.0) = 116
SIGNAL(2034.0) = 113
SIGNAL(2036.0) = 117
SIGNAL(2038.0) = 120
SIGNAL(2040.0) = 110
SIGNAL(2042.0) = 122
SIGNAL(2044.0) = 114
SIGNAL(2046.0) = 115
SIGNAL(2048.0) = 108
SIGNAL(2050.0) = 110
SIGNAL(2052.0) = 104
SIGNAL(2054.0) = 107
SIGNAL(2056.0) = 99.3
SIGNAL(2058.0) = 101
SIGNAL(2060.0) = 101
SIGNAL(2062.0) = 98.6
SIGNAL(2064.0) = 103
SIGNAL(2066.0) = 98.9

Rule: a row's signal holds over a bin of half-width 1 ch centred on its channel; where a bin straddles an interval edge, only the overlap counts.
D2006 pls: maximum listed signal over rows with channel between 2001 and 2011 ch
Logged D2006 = 140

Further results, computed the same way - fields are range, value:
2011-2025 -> 119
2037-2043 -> 122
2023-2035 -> 121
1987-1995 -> 91.4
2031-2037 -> 117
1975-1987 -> 94.8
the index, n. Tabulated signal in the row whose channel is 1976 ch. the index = 93.1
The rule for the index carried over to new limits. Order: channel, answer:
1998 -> 127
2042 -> 122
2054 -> 107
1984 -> 88.7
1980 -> 94.8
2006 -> 137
